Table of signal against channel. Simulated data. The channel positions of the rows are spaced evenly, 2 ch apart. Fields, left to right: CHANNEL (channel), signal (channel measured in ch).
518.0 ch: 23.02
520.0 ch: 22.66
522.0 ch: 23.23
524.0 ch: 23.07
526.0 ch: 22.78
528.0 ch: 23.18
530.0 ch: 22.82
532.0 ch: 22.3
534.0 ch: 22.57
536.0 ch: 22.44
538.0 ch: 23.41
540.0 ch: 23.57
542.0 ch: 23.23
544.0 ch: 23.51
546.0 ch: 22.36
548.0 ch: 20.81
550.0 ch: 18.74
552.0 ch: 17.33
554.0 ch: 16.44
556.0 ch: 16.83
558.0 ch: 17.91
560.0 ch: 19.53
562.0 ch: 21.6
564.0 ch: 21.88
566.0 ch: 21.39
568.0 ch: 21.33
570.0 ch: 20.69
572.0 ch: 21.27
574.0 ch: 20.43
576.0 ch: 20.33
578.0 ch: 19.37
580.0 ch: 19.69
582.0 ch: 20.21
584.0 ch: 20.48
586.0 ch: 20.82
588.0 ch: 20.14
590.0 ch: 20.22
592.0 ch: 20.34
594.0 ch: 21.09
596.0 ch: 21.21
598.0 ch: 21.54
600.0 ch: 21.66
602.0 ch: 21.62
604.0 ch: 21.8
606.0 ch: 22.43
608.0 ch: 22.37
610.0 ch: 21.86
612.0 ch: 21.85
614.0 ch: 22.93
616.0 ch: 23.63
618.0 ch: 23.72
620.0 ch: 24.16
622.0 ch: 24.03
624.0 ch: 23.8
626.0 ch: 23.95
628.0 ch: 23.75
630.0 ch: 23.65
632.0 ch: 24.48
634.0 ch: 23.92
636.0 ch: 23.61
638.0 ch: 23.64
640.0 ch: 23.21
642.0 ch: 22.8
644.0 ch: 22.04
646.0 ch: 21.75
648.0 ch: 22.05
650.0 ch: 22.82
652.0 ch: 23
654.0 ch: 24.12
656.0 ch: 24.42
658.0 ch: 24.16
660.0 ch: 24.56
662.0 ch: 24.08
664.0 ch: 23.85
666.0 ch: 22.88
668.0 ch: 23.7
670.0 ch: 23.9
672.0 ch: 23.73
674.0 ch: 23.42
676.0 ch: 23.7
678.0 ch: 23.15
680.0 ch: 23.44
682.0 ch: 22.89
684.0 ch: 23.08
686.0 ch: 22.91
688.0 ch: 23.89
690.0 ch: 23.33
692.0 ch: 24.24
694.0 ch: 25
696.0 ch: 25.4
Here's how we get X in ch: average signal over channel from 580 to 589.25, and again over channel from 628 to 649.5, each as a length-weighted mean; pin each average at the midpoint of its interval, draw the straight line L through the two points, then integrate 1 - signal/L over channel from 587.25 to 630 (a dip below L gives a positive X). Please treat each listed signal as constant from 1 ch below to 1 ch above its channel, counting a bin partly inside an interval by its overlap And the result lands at -1.47 ch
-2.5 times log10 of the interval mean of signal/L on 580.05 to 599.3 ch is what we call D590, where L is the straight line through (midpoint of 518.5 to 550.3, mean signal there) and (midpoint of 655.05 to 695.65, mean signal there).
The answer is 0.121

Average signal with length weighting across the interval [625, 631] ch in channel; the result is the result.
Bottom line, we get 23.8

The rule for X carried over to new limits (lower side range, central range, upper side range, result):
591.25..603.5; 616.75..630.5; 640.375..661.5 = -1.02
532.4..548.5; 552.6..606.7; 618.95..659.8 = 6.21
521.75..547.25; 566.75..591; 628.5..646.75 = 2.79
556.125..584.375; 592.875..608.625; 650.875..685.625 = -0.24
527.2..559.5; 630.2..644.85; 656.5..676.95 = -0.16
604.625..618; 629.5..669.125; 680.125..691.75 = -0.84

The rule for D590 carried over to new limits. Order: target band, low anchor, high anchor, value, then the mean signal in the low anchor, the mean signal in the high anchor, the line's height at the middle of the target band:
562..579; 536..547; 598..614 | 0.09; 23.1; 22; 22.6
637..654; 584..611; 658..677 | 0.01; 21.3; 23.8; 23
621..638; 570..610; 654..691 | -0.08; 20.9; 23.6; 22.2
